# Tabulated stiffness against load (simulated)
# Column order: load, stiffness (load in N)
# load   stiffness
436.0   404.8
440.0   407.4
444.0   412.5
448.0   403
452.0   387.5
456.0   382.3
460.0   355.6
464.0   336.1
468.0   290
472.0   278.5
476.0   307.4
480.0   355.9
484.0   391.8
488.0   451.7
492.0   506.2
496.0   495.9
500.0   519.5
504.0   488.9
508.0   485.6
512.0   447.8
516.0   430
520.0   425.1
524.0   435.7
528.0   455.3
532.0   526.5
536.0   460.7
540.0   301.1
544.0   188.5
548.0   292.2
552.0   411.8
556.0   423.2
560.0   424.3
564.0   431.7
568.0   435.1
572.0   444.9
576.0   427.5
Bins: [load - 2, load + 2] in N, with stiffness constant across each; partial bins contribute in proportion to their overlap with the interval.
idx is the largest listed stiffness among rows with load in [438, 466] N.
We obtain 412.5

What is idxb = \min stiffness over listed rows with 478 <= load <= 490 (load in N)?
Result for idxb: 355.9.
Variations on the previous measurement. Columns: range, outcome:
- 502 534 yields 425.1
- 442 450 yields 403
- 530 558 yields 188.5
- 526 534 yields 455.3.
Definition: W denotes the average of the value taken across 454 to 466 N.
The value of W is 358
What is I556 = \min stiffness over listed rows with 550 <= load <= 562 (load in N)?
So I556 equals 411.8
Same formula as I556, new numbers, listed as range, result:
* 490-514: 447.8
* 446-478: 278.5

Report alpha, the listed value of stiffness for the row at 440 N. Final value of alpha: 407.4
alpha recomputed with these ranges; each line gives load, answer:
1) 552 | 411.8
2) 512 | 447.8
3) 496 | 495.9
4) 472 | 278.5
